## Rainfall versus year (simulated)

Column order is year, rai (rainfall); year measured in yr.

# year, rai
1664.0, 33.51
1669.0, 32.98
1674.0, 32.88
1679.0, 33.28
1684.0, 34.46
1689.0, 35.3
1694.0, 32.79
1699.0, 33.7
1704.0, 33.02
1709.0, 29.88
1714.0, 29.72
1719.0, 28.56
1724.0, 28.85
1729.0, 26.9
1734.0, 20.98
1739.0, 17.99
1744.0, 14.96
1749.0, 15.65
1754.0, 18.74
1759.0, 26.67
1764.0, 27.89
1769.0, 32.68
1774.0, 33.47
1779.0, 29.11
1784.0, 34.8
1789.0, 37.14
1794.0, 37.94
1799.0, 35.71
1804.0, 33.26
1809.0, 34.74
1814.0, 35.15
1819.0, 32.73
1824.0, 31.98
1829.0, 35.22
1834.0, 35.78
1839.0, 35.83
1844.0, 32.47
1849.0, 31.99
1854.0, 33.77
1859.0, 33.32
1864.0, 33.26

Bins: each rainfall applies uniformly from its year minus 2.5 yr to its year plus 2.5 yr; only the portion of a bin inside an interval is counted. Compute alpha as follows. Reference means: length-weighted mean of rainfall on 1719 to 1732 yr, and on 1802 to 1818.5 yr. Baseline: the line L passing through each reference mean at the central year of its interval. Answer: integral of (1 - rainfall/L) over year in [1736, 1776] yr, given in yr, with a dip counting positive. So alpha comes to 9.2 yr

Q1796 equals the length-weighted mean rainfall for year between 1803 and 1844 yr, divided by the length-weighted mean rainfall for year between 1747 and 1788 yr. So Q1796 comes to 1.23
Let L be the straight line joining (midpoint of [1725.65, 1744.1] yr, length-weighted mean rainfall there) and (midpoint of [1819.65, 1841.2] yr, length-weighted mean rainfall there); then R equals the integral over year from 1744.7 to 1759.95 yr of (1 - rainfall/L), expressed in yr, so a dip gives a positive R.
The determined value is 3.0 yr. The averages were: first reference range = 21.3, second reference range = 34.5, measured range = 19.1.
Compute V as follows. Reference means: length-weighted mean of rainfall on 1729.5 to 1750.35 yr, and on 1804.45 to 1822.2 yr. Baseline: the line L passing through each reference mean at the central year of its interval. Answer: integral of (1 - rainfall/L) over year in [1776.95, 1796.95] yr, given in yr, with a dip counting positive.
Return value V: -4.5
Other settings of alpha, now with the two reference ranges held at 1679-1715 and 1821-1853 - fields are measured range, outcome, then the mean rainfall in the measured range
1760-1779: 1.5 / 30.7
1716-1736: 3.9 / 26.5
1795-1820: -0.7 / 34.6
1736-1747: 5.5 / 16.6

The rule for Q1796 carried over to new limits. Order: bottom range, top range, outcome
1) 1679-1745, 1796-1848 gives 1.19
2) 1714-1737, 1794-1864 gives 1.29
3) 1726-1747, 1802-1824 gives 1.66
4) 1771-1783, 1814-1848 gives 1.07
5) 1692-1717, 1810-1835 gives 1.07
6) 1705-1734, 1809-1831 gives 1.19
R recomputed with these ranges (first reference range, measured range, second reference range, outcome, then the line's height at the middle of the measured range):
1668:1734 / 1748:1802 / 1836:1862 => 3.38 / 32.4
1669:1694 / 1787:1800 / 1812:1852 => -1.24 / 33.8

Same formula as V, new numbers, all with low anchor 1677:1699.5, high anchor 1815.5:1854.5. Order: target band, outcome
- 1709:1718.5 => 1.2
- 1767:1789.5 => 0.5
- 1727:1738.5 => 3.8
